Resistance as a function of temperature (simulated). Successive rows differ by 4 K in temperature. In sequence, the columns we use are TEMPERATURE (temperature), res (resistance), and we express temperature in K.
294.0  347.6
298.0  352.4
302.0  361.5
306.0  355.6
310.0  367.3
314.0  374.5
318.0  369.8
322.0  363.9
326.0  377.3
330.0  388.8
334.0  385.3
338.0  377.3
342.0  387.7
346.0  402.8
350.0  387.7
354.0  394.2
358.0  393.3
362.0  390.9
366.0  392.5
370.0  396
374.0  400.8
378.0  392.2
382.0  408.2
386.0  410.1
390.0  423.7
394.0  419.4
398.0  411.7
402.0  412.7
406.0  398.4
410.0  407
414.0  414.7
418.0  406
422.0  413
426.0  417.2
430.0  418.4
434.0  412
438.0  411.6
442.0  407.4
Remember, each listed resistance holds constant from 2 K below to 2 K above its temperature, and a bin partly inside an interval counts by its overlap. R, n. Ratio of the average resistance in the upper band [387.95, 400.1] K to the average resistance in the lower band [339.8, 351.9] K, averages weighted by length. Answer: 1.1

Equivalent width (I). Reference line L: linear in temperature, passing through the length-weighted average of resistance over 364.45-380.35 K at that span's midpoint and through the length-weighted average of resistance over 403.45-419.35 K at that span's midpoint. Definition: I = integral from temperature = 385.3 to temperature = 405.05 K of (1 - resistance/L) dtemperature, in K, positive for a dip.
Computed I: -0.63 K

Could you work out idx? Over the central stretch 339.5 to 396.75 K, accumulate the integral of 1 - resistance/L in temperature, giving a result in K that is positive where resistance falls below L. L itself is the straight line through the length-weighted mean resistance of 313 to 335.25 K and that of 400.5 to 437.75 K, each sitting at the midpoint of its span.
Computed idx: -1.1 K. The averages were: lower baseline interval 376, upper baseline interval 411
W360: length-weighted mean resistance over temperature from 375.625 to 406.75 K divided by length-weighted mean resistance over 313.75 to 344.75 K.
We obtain 1.08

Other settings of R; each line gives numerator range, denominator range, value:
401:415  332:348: 1.05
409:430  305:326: 1.12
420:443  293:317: 1.15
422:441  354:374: 1.05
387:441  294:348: 1.11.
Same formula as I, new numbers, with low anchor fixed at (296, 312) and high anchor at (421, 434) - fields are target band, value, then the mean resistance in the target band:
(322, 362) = -1.1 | 387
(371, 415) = -0.9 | 409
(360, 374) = -0.2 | 394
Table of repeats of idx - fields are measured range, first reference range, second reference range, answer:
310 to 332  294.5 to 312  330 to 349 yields -0.1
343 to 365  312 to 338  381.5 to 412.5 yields -0.2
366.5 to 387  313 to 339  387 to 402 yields 0.3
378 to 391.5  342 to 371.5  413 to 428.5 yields -0.3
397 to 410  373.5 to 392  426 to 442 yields 0.1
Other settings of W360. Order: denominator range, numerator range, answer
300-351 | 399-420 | 1.08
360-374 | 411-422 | 1.04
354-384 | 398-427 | 1.03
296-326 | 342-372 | 1.08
